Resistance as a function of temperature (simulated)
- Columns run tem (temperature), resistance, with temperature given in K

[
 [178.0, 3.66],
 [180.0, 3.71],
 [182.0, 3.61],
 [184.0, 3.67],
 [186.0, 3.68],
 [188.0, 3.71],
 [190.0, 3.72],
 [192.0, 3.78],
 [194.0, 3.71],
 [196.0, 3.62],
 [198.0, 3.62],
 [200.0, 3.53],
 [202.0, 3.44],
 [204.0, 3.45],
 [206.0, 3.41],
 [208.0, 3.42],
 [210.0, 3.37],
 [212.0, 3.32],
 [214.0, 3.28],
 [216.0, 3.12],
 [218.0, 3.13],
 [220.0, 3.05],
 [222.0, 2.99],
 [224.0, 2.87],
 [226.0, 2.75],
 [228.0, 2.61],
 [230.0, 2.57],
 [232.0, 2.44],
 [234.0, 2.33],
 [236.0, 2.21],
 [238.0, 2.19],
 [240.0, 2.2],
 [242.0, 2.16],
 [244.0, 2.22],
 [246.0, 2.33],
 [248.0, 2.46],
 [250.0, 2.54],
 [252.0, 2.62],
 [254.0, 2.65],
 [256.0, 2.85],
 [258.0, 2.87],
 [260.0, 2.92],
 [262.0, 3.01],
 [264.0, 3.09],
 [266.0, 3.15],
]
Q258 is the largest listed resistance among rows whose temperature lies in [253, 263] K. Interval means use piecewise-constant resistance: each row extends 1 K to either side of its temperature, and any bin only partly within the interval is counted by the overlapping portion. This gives 3.01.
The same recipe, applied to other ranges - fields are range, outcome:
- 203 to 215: 3.45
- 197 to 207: 3.62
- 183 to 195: 3.78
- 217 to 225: 3.13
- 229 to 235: 2.57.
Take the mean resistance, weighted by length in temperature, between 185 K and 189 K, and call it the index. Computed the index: 3.7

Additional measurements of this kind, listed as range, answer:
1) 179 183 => 3.66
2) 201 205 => 3.45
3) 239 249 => 2.27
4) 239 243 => 2.18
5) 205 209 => 3.42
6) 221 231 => 2.76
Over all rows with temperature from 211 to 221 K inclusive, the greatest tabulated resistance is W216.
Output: 3.32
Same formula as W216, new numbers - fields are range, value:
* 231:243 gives 2.44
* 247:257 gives 2.85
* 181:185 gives 3.67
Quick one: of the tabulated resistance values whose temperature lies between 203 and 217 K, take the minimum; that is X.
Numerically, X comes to 3.12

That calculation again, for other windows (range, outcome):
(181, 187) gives 3.61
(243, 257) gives 2.22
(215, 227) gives 2.75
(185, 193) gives 3.68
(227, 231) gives 2.57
